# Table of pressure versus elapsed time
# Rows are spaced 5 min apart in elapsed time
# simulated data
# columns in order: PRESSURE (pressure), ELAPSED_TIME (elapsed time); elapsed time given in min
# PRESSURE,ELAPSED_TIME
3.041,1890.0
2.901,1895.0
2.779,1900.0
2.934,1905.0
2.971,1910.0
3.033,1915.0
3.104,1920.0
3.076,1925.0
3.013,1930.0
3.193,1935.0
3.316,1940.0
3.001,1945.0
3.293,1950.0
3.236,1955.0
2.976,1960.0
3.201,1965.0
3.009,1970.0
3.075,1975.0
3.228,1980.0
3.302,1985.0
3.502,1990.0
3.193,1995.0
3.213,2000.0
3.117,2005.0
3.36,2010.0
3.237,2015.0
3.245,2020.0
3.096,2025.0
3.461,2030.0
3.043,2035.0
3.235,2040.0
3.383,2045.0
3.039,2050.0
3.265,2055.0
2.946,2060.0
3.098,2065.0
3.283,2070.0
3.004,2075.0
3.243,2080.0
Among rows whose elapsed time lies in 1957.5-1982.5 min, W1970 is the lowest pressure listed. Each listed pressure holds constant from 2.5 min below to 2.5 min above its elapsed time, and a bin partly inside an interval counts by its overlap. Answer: 2.976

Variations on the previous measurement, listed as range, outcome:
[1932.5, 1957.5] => 3.001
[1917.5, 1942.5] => 3.013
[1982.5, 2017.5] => 3.117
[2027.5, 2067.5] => 2.946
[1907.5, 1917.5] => 2.971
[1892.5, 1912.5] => 2.779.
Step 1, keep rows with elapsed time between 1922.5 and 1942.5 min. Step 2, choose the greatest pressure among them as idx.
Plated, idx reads 3.316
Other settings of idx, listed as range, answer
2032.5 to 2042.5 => 3.235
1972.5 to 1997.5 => 3.502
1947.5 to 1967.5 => 3.293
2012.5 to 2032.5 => 3.461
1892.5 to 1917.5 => 3.033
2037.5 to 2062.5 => 3.383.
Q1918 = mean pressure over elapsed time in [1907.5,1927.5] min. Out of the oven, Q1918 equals 3.05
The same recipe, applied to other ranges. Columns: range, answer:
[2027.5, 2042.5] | 3.25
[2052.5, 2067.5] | 3.1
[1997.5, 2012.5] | 3.23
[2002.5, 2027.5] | 3.21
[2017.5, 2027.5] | 3.17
